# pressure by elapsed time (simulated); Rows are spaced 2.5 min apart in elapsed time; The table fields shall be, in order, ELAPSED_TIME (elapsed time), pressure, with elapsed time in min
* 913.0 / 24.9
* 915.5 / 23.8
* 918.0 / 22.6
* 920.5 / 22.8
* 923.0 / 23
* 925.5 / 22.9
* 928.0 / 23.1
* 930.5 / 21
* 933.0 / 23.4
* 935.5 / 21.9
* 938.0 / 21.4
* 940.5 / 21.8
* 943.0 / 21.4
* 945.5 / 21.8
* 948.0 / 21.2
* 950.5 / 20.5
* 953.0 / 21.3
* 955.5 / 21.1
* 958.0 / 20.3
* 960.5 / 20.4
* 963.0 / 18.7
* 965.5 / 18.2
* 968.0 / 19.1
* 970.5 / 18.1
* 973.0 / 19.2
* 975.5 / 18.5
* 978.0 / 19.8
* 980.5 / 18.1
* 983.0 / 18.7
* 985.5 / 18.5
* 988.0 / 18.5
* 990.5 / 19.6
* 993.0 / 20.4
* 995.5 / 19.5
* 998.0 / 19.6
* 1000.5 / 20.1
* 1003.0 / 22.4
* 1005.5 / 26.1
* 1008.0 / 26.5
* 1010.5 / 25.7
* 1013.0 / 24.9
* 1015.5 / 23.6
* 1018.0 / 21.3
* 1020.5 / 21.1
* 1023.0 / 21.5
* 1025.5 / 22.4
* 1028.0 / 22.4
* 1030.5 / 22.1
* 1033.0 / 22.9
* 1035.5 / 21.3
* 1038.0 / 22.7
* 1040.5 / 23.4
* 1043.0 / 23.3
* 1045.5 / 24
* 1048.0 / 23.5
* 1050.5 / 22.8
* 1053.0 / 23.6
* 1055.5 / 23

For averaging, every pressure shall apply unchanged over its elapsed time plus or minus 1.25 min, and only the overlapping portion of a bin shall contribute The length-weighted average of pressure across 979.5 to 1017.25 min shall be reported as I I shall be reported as 21.5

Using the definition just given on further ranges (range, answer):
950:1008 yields 20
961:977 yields 18.7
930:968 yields 20.9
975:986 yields 18.8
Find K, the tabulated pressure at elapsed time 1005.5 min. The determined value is 26.1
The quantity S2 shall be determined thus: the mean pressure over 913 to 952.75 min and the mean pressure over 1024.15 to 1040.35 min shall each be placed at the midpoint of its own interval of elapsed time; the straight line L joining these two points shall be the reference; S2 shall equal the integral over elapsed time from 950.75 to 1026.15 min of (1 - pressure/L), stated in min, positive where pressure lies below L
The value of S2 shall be 5.3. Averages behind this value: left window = 22.2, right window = 22.4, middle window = 20.8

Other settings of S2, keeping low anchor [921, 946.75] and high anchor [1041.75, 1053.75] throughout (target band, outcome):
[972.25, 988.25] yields 2.8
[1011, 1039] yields 0.9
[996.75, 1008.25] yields 0.2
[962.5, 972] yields 1.7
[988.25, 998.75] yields 1.5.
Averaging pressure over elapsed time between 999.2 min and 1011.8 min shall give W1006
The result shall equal 24.1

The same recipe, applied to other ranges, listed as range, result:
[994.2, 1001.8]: 19.8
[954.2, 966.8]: 19.7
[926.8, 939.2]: 22.2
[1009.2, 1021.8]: 23.3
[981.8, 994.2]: 19.1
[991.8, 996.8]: 19.9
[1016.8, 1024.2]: 21.3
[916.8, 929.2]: 22.9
